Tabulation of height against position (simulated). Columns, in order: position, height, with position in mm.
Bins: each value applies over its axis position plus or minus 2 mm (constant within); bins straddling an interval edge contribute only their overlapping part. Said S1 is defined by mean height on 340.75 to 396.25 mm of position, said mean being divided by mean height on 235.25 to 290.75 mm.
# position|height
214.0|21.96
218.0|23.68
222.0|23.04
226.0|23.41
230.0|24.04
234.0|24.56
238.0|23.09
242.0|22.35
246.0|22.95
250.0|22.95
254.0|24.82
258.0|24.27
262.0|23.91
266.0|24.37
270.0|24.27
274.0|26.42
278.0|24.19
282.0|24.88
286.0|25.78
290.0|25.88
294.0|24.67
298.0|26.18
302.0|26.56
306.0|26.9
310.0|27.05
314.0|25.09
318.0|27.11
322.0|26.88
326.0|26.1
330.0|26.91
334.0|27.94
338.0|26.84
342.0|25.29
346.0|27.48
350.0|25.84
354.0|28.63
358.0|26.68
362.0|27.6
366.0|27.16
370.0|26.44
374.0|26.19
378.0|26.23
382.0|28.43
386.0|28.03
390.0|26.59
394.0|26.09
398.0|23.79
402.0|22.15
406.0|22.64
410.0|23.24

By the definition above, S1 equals 1.11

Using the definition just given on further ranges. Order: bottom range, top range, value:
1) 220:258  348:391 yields 1.15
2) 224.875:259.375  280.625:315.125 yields 1.10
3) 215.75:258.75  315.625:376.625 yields 1.14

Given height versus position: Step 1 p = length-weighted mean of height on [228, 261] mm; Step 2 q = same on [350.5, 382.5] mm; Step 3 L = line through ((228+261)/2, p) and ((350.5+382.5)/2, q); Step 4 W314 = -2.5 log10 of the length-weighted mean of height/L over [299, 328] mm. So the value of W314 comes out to -0.04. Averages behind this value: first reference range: 23.6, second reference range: 27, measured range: 26.5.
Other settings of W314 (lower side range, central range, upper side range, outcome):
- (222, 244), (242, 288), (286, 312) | 0.019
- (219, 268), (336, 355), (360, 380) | -0.024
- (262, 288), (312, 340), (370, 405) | -0.056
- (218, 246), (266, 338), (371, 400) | -0.052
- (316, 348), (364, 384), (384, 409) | -0.057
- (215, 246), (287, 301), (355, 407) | -0.049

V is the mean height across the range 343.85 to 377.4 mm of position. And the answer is 27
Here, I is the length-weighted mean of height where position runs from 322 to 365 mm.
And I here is 26.9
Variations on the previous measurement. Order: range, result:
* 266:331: 25.9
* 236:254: 23.1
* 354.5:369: 27.3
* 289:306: 25.9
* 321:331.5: 26.6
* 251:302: 25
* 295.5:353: 26.6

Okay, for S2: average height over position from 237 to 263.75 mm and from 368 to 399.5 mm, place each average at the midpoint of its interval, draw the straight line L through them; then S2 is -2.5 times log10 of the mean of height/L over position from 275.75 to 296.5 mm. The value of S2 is -0.04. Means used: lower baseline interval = 23.5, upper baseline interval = 26.5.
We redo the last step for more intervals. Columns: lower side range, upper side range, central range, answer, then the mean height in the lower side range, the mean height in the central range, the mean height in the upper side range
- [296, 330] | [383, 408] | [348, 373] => -0.06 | 26.5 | 27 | 25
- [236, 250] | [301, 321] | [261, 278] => -0.02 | 22.8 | 24.7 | 26.6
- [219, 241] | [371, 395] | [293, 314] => -0.04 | 23.6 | 26.2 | 26.9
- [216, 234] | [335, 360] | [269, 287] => 0.00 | 23.7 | 25.1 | 26.8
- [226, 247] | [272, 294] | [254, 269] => 0.01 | 23.4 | 24.3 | 25.4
